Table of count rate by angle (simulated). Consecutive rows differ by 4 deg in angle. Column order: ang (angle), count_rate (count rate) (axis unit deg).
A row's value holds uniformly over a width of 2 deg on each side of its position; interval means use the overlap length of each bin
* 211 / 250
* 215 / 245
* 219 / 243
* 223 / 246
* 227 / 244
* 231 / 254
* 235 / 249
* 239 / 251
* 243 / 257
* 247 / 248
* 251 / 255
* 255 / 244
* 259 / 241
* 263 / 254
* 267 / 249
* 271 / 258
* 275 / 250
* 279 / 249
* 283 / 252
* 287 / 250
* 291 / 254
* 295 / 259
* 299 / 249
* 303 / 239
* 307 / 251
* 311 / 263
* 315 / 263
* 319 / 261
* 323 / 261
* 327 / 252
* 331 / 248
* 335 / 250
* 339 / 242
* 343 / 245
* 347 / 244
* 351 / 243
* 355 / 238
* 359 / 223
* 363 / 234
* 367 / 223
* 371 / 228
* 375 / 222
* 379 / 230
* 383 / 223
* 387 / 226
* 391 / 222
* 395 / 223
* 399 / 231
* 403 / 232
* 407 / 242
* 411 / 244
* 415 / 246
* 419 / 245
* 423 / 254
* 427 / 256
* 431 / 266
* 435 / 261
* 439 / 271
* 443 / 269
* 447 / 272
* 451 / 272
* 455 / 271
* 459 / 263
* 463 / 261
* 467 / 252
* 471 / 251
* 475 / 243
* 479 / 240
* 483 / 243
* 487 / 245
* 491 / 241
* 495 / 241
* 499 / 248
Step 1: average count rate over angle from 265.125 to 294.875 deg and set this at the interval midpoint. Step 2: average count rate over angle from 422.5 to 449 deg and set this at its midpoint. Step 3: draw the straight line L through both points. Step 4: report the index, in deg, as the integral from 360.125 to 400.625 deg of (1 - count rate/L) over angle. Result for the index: 5.3 deg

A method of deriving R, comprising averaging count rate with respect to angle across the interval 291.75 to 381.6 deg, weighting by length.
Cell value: 244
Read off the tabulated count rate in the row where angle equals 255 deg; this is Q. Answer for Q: 244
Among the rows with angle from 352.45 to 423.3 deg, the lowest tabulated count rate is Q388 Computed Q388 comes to 222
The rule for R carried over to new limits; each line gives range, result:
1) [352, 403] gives 227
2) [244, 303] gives 251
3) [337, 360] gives 240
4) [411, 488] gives 257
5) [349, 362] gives 235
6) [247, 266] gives 248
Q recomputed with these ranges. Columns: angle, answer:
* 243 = 257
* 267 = 249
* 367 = 223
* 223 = 246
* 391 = 222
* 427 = 256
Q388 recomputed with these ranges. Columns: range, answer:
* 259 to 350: 239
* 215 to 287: 241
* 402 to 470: 232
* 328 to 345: 242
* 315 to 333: 248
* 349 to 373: 223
